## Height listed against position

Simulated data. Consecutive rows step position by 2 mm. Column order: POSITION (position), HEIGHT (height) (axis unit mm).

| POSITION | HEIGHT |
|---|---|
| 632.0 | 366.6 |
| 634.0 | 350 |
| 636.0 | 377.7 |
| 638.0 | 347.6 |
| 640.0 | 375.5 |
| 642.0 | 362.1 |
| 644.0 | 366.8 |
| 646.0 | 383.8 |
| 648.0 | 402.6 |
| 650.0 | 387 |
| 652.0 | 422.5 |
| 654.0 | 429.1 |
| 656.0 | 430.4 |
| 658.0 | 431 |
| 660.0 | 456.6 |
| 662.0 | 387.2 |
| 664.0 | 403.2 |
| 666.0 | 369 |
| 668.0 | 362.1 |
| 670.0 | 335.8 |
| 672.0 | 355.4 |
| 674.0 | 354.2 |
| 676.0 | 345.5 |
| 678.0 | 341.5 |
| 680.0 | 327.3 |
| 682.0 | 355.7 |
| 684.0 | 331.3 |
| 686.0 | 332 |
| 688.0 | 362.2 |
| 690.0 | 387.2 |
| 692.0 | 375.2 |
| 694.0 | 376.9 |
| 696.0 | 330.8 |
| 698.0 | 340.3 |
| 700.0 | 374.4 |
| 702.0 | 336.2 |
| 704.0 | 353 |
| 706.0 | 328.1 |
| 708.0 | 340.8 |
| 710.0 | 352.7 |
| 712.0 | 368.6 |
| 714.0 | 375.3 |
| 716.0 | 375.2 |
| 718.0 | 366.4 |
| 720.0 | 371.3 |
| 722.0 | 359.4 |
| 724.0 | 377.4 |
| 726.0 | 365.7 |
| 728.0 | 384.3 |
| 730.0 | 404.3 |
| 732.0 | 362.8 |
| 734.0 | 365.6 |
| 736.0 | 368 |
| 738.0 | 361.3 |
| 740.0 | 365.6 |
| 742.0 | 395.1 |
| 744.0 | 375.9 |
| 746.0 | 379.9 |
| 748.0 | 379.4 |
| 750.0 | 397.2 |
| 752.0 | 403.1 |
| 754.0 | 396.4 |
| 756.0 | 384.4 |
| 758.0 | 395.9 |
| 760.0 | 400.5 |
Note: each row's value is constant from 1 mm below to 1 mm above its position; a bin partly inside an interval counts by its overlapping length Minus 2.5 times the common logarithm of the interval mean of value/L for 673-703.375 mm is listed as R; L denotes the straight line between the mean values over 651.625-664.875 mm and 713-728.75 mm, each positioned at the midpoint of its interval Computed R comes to 0.14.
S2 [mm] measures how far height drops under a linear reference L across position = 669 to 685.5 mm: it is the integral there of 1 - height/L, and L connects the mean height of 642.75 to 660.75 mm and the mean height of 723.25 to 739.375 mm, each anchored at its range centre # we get 2.3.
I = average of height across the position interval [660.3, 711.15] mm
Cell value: 356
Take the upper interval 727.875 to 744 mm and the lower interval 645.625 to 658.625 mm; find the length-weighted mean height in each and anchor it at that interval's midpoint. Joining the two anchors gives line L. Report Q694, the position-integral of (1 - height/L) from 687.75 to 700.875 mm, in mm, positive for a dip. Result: 1.01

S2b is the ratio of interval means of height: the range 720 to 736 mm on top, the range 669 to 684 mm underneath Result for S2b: 1.1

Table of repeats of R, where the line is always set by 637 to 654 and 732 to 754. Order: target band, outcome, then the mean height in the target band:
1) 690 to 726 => 0.06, 360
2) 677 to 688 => 0.13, 340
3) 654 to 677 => -0.01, 387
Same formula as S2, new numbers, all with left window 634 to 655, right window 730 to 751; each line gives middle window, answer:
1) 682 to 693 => 0.7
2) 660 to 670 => 0.0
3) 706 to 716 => 0.6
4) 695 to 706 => 1.0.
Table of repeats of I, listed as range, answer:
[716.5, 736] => 373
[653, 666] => 419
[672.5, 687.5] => 342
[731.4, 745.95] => 371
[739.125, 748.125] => 379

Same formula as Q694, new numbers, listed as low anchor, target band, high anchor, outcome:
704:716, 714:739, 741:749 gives -0.3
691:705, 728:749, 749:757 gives 0.5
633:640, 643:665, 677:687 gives -3.6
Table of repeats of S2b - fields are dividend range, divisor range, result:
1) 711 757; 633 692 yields 1.01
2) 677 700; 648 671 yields 0.88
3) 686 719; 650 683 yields 0.94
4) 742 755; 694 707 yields 1.12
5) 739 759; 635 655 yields 1.00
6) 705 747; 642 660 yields 0.91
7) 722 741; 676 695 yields 1.05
